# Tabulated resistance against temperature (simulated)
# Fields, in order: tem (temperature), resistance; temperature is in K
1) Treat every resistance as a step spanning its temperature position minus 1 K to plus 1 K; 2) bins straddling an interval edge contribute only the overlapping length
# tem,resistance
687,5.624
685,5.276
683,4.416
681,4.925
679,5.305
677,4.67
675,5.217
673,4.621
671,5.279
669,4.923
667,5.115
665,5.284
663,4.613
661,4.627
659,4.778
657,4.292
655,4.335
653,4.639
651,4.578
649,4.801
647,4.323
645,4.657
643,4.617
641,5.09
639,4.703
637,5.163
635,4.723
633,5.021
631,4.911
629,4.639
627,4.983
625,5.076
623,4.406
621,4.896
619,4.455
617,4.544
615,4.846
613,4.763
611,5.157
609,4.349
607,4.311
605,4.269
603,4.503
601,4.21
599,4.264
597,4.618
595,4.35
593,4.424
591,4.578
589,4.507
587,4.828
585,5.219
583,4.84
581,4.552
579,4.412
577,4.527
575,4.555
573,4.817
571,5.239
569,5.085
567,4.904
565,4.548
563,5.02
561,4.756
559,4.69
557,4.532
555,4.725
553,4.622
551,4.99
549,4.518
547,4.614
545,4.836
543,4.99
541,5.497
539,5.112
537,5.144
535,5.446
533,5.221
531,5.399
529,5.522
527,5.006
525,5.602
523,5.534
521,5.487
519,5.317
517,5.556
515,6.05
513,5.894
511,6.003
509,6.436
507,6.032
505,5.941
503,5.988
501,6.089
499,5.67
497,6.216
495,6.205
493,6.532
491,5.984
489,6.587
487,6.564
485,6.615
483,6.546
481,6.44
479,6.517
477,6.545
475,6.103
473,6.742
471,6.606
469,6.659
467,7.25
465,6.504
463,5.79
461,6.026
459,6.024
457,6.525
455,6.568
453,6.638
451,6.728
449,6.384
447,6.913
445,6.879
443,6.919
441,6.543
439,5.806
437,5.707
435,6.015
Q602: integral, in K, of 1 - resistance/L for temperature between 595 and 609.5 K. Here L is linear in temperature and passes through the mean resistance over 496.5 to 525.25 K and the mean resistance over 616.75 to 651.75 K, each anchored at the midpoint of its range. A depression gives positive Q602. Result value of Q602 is 2.0 K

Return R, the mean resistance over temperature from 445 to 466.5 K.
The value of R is 6.45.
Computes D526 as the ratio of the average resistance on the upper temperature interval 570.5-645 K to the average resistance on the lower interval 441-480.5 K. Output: 0.72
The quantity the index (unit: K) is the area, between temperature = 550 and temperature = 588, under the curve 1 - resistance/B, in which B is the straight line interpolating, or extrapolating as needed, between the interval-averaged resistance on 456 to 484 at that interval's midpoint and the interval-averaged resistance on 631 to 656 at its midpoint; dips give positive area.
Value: 4.7 K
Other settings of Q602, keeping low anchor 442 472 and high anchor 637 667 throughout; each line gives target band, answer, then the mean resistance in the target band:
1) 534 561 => 3.8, 4.9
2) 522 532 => 0.8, 5.41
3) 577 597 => 2.6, 4.63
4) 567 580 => 1.6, 4.78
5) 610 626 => 0.8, 4.77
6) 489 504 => 0.1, 6.13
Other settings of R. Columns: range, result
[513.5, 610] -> 4.88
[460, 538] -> 6.05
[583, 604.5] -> 4.56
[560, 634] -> 4.69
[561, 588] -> 4.81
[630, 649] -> 4.8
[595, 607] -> 4.37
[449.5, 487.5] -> 6.49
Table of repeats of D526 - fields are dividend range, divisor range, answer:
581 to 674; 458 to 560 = 0.81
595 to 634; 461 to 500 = 0.72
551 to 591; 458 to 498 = 0.74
